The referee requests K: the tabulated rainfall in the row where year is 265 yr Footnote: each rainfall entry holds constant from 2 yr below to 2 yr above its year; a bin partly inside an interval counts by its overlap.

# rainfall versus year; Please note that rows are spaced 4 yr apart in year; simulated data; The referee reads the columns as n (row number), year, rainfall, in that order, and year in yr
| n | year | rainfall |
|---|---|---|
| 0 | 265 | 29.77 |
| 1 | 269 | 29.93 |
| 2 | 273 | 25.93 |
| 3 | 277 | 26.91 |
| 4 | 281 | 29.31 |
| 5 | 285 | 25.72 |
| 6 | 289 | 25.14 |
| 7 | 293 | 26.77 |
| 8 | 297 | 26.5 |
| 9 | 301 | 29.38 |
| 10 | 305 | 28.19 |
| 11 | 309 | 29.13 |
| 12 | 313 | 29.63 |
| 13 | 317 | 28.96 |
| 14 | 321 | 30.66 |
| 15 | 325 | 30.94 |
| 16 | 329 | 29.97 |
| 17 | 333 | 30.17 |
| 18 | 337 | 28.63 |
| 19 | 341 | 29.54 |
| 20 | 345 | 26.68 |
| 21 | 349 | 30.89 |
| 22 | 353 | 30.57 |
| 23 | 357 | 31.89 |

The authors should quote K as 29.77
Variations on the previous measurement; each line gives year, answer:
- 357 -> 31.89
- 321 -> 30.66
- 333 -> 30.17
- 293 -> 26.77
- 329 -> 29.97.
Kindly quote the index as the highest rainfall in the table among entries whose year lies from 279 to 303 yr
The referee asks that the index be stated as 29.38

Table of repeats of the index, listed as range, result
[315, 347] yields 30.94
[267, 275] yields 29.93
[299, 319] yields 29.63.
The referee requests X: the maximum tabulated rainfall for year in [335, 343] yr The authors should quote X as 29.54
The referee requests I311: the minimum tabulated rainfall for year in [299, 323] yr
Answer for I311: 28.19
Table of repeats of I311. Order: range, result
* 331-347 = 26.68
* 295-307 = 26.5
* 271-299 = 25.14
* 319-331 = 29.97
